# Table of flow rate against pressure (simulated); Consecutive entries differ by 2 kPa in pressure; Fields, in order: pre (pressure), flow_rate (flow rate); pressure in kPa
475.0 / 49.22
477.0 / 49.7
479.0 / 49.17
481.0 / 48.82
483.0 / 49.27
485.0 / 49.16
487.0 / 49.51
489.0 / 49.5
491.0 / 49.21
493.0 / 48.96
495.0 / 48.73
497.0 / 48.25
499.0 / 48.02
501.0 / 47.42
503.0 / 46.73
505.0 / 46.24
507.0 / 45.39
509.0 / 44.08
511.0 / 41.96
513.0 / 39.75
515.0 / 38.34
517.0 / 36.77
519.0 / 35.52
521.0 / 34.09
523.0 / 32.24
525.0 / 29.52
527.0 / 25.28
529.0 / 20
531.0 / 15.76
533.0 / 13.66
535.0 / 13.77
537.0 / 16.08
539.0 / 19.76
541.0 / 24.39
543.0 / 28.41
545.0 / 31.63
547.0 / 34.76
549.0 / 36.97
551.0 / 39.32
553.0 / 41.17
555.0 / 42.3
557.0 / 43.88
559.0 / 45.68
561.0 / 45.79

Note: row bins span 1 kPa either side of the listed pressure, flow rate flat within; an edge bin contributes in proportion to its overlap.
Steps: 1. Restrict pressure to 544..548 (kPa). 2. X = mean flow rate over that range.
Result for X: 33.2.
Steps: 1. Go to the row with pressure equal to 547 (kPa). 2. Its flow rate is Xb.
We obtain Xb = 34.76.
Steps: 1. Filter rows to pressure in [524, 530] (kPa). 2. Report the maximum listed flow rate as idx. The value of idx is 29.52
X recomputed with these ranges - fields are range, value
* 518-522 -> 34.8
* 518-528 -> 31.3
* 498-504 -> 47.4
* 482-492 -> 49.3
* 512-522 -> 36.9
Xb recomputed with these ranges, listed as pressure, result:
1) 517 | 36.77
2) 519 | 35.52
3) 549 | 36.97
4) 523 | 32.24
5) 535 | 13.77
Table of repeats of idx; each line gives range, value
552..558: 43.88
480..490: 49.51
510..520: 41.96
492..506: 48.96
